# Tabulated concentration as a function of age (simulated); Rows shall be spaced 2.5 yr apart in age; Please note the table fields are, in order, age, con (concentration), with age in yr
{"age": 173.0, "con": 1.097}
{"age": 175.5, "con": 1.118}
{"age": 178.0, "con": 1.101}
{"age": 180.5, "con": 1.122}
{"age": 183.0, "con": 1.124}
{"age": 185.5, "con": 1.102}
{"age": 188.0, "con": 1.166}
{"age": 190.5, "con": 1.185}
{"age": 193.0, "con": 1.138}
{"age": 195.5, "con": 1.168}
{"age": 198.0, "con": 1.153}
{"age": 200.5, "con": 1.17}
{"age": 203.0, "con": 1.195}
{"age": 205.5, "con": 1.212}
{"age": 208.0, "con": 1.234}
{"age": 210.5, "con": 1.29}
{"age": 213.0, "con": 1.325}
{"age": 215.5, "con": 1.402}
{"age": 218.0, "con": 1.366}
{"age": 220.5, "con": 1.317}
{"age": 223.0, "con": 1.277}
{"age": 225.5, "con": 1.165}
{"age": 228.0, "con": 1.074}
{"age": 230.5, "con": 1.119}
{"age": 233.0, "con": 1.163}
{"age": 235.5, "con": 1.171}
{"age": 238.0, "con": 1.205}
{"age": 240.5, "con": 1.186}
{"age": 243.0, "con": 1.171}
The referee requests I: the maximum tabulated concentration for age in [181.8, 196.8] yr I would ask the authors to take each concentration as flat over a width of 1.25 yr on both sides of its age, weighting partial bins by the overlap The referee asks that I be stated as 1.185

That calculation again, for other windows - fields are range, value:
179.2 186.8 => 1.124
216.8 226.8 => 1.366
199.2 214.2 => 1.325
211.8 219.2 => 1.402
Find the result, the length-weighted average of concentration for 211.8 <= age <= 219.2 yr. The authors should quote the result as 1.36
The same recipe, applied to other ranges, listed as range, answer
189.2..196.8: 1.16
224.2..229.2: 1.12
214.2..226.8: 1.3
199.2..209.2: 1.2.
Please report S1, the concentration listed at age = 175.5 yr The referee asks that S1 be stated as 1.118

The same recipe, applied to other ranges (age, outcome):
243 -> 1.171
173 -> 1.097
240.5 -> 1.186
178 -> 1.101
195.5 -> 1.168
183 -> 1.124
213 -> 1.325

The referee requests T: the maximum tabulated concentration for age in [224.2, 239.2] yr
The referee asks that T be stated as 1.205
